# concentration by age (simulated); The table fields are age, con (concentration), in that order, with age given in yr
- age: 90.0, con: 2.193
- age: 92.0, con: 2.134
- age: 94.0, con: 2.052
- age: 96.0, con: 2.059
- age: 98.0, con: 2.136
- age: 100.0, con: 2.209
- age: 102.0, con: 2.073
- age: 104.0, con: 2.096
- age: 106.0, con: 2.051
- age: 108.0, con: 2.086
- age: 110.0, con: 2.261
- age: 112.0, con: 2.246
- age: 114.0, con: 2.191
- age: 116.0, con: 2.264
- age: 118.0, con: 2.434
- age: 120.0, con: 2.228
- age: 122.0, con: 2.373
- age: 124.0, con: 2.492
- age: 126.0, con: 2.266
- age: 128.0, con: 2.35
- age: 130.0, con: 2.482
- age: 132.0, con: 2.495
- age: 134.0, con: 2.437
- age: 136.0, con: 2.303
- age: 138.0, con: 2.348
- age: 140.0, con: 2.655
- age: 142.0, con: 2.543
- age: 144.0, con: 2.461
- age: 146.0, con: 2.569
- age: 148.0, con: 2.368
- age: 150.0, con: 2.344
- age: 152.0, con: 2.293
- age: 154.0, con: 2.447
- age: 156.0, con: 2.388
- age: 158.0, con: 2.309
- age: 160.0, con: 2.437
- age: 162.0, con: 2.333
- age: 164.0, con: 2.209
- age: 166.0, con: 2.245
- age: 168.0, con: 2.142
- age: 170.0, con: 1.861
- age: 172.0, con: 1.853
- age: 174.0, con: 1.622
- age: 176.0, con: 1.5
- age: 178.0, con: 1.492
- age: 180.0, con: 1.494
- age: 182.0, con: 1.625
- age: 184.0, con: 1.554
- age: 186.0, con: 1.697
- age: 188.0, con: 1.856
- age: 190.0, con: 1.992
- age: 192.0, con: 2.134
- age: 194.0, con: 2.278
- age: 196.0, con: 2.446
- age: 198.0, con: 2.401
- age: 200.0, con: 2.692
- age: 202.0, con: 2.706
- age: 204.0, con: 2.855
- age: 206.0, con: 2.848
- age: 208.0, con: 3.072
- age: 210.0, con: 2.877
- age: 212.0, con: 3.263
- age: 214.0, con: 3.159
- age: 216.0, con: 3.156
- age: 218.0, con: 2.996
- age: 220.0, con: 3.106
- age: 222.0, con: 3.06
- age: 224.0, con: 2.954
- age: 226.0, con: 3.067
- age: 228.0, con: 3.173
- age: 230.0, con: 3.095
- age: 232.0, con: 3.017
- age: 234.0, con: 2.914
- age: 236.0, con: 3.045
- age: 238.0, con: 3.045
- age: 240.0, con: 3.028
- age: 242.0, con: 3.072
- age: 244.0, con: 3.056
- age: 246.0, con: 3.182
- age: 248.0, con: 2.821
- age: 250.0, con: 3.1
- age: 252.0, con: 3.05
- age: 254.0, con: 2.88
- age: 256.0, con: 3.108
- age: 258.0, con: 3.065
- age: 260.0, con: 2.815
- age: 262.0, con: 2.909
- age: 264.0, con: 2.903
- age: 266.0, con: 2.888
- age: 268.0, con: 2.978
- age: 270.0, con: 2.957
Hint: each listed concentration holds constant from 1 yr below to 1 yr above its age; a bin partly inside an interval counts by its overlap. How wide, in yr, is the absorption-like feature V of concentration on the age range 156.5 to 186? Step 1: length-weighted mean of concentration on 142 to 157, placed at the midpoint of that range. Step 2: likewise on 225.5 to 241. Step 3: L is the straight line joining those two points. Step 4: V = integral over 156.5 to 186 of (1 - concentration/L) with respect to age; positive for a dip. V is 7.6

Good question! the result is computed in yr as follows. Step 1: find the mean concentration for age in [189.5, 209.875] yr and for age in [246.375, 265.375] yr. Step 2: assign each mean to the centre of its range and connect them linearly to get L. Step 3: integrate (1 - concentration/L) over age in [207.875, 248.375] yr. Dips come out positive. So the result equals -4.2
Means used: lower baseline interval 2.57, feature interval 3.06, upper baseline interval 2.97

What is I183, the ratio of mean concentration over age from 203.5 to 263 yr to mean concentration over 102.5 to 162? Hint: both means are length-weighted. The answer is 1.3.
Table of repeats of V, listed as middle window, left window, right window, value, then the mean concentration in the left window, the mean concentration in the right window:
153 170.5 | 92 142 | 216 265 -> 1.9 yr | 2.28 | 3.02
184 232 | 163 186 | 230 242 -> -4.8 yr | 1.78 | 3.02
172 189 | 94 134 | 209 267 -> 6.7 yr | 2.25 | 3.03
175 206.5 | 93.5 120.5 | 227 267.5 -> 7.0 yr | 2.17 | 3.01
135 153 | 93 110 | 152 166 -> -1.2 yr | 2.11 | 2.34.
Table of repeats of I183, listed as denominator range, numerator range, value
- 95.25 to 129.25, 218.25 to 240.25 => 1.37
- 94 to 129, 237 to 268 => 1.35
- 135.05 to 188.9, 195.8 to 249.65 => 1.41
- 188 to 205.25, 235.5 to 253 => 1.26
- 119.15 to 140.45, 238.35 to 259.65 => 1.26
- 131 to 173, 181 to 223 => 1.10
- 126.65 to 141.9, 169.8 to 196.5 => 0.74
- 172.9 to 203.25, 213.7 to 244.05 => 1.55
